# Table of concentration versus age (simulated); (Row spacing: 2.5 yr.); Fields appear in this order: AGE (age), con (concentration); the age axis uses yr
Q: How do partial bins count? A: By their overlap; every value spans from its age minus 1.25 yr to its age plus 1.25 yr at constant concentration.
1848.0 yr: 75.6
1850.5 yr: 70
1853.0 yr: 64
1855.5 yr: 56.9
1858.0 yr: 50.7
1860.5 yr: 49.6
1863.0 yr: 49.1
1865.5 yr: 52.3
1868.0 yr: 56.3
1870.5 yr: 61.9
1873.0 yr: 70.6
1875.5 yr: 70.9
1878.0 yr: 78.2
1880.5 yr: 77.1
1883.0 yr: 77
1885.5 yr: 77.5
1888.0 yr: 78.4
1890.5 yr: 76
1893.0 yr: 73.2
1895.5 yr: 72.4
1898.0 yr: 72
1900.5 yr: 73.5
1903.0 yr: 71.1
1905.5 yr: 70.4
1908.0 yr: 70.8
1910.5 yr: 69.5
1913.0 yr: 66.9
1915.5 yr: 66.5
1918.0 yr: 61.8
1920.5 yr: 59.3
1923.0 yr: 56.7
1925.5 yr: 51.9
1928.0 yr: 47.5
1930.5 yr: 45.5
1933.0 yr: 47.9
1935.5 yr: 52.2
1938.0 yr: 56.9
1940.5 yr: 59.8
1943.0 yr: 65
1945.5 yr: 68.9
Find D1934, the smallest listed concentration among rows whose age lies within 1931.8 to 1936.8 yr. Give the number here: 47.9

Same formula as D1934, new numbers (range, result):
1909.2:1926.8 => 51.9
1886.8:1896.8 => 72.4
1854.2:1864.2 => 49.1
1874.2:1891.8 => 70.9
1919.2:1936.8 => 45.5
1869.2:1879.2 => 61.9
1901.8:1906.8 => 70.4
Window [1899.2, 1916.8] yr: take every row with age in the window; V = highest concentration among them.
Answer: 73.5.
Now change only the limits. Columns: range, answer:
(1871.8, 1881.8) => 78.2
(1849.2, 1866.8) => 70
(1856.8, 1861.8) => 50.7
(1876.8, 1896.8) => 78.4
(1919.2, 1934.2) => 59.3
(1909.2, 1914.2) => 69.5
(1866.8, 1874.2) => 70.6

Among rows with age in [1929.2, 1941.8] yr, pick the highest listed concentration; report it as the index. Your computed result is 59.8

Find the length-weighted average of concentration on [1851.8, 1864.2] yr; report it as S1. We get 54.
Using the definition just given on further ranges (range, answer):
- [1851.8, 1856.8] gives 60.3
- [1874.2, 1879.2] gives 74.5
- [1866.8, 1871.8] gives 59.2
